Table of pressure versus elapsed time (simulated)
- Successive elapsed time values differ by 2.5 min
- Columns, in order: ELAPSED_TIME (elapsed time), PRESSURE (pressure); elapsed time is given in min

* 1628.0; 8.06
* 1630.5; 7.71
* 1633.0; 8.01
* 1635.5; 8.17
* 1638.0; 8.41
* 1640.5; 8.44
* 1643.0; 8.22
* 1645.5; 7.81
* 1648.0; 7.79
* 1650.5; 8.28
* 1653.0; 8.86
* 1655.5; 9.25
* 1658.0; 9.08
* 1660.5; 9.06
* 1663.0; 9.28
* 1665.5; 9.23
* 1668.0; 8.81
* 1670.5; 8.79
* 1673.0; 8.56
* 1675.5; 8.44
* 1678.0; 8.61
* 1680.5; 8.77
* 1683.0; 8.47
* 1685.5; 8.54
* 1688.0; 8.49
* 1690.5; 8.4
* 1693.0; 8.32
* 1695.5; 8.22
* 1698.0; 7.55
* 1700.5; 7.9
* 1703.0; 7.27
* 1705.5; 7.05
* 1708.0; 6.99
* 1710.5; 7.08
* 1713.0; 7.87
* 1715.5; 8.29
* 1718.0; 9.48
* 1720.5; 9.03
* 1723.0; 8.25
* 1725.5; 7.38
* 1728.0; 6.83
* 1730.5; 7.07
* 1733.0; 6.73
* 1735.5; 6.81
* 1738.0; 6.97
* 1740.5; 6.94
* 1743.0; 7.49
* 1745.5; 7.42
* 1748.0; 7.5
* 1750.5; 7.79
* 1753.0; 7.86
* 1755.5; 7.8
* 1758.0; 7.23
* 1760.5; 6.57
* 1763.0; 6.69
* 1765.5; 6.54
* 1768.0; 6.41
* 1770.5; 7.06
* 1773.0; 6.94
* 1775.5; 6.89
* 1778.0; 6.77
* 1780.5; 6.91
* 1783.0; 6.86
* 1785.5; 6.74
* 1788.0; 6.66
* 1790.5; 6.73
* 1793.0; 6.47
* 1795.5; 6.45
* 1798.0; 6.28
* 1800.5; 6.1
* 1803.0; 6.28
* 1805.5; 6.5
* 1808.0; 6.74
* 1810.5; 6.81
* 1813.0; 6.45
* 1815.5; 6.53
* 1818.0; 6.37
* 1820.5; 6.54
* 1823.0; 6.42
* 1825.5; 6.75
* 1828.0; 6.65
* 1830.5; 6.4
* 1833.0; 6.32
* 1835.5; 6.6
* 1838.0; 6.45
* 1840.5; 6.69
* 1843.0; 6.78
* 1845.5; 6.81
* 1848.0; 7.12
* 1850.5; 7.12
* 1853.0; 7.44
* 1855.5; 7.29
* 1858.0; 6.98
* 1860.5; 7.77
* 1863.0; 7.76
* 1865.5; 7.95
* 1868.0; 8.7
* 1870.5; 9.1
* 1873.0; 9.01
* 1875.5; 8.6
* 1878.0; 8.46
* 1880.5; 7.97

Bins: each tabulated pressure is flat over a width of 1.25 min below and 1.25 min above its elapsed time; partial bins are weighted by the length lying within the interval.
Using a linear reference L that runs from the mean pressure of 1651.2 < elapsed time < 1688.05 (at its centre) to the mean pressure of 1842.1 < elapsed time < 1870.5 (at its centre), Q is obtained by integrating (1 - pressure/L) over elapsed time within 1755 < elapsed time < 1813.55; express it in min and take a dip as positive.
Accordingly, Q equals 9.7 min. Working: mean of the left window 8.82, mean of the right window 7.51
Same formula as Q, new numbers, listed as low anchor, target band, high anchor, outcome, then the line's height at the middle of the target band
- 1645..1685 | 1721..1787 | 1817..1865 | 5.66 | 7.78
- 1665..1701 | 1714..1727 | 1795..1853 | -0.77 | 7.97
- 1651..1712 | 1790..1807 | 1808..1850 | 1.44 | 6.98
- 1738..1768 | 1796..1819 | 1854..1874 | 3.53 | 7.62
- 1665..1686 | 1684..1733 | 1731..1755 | 0.78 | 8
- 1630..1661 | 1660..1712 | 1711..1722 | 1.32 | 8.48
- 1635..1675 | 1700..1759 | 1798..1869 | 2.60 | 7.89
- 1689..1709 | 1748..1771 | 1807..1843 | 0.14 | 7.17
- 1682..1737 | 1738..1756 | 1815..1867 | 0.14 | 7.55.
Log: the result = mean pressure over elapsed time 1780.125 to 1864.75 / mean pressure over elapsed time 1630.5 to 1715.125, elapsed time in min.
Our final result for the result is 0.8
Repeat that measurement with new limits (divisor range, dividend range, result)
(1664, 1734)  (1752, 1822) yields 0.83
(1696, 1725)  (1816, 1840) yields 0.83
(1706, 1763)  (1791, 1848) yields 0.87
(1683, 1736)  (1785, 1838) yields 0.83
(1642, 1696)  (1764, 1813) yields 0.77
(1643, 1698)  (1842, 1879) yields 0.91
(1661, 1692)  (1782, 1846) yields 0.75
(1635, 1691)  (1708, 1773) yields 0.86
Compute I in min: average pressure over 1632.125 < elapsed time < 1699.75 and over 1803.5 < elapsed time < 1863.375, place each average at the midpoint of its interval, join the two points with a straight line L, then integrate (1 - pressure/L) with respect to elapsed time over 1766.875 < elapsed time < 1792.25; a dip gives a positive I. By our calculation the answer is 1.9 min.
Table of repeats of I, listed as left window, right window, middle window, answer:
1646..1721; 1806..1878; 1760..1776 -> 2.1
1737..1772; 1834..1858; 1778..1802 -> 1.6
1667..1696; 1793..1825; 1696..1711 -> 1.5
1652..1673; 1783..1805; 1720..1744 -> 1.2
